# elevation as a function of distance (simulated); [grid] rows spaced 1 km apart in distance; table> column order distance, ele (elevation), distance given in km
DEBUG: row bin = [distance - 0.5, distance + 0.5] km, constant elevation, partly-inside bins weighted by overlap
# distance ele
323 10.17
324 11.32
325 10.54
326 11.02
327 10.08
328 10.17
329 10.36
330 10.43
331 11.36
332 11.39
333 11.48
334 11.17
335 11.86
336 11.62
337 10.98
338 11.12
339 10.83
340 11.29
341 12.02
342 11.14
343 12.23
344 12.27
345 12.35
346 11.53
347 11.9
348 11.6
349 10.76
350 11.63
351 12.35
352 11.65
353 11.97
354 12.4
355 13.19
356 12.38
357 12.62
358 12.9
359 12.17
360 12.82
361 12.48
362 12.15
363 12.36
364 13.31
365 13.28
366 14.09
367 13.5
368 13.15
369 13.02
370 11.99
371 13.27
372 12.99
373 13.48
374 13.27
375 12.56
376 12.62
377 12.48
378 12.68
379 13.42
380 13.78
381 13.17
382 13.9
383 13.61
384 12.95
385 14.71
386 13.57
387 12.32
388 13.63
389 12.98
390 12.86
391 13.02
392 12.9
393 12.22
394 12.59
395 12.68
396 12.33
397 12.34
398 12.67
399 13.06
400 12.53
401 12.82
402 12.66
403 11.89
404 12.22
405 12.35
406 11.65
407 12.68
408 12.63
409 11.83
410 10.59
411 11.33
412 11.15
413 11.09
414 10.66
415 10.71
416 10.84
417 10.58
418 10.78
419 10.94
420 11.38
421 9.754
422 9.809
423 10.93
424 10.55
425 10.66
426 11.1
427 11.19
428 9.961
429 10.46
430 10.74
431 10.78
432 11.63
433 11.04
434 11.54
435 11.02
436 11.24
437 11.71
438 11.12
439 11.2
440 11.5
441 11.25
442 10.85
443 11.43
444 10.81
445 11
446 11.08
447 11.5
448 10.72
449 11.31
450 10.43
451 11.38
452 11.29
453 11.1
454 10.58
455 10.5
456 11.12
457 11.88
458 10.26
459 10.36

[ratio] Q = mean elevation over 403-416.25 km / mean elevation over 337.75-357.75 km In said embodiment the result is 0.97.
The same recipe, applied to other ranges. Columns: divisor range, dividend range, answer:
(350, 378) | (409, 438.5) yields 0.85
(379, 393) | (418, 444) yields 0.82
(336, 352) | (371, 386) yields 1.14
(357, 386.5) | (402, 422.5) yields 0.86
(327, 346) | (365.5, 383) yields 1.16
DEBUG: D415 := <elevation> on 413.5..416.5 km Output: 10.7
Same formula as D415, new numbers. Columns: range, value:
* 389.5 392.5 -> 12.9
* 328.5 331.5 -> 10.7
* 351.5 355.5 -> 12.3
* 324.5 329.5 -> 10.4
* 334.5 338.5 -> 11.4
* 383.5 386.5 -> 13.7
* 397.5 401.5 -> 12.8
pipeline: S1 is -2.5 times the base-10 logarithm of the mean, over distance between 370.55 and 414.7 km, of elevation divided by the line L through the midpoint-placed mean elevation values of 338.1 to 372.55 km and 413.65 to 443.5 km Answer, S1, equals -0.09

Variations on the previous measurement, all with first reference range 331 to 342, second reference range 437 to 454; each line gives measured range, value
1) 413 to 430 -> 0.05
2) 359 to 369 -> -0.15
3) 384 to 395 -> -0.16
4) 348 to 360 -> -0.08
